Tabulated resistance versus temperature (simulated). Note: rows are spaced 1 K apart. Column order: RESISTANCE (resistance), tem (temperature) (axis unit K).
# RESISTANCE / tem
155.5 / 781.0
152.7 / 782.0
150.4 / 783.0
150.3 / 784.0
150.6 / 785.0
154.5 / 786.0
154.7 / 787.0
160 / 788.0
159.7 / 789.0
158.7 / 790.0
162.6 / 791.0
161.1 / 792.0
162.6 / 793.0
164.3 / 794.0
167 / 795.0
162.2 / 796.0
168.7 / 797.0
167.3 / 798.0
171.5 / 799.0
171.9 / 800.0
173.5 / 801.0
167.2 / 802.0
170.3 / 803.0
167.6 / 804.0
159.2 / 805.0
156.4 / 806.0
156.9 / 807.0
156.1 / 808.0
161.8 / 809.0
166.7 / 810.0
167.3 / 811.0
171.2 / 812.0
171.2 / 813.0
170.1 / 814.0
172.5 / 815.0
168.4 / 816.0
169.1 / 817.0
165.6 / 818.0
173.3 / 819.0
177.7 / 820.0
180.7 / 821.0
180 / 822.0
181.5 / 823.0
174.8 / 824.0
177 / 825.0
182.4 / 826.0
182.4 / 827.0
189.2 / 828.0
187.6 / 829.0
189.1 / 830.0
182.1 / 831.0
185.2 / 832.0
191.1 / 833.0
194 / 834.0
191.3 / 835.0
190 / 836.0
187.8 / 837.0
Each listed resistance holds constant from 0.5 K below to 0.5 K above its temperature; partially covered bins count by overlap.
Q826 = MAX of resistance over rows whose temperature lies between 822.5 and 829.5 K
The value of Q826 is 189.2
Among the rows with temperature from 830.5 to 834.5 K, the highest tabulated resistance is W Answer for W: 194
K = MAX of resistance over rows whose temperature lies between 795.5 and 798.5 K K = 168.7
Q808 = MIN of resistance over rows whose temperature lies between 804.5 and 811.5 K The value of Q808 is 156.1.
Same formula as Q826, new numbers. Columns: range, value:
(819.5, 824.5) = 181.5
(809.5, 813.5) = 171.2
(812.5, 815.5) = 172.5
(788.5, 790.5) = 159.7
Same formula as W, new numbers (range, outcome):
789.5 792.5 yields 162.6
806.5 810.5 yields 166.7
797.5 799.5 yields 171.5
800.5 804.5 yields 173.5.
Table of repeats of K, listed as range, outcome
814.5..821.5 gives 180.7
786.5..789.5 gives 160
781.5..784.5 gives 152.7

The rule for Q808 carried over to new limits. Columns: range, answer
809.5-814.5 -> 166.7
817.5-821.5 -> 165.6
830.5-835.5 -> 182.1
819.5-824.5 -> 174.8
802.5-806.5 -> 156.4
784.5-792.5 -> 150.6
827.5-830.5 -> 187.6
